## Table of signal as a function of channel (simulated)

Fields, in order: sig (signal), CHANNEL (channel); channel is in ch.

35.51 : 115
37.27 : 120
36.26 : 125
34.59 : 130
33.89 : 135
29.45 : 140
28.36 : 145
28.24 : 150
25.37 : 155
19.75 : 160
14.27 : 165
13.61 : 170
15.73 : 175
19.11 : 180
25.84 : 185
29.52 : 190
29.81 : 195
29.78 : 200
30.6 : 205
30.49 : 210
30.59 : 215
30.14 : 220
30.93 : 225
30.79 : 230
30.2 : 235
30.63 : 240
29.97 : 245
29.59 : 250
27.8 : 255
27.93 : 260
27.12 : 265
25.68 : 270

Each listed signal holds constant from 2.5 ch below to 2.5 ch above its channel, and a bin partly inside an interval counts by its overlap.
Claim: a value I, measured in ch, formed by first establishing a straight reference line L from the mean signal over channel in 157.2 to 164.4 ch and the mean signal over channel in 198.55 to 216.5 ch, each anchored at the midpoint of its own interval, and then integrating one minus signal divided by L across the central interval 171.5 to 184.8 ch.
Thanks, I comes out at 2.60 ch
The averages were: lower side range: 18.5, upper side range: 30.4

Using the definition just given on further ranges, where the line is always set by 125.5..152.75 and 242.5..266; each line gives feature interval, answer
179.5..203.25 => 1.9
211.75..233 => -0.9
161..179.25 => 9.0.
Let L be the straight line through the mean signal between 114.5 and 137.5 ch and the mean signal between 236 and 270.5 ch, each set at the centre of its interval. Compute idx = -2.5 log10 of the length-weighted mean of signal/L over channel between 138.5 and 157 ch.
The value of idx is 0.23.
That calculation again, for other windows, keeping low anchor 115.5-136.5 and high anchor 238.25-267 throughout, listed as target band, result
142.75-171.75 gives 0.49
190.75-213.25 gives 0.05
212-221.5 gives 0.01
